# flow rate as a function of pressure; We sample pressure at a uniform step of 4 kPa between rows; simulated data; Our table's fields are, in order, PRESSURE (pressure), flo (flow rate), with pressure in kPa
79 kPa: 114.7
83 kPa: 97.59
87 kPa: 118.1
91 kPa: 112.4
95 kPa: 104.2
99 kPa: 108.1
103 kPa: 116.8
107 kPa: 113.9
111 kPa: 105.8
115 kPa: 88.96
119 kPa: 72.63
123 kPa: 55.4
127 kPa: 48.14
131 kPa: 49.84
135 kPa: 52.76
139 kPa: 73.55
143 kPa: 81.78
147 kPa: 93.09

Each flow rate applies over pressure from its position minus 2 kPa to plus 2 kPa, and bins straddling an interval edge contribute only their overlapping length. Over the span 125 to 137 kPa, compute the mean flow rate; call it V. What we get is 50.2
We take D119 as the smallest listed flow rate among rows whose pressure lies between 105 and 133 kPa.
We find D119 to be 48.14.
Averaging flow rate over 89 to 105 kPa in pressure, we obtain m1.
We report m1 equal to 110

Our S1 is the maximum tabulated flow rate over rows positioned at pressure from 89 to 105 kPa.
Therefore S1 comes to 116.8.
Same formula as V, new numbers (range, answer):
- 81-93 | 109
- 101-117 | 106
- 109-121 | 89.1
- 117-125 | 64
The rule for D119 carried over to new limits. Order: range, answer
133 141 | 52.76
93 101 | 104.2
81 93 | 97.59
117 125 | 55.4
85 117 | 88.96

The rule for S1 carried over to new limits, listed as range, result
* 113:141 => 88.96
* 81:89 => 118.1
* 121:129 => 55.4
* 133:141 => 73.55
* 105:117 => 113.9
